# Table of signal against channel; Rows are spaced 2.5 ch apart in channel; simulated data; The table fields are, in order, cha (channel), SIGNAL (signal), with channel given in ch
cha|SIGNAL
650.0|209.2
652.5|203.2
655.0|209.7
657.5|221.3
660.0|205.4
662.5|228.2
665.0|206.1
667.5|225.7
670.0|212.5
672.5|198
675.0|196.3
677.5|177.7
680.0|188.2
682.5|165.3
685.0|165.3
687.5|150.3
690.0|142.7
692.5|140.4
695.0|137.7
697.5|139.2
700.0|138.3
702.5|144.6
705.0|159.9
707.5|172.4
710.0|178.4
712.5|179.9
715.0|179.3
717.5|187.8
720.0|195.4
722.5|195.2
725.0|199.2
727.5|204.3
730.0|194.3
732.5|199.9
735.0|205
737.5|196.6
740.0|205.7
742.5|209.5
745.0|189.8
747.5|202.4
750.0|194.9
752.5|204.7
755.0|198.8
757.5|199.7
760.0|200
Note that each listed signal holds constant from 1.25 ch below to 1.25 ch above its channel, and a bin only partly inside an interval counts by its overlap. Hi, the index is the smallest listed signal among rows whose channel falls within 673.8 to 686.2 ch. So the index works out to 165.3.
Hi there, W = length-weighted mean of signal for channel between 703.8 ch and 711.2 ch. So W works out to 170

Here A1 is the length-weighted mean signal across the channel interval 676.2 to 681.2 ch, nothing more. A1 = 183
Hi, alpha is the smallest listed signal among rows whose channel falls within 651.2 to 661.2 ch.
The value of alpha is 203.2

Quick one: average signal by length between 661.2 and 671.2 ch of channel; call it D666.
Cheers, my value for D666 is 218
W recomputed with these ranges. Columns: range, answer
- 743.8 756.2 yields 198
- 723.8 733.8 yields 199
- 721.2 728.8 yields 200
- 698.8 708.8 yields 154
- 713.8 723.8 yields 190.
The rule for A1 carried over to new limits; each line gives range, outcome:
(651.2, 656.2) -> 206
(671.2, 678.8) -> 191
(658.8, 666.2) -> 213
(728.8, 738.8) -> 199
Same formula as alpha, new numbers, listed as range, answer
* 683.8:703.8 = 137.7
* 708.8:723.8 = 178.4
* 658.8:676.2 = 196.3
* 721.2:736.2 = 194.3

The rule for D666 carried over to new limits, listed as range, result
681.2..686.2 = 166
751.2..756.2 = 202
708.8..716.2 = 179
